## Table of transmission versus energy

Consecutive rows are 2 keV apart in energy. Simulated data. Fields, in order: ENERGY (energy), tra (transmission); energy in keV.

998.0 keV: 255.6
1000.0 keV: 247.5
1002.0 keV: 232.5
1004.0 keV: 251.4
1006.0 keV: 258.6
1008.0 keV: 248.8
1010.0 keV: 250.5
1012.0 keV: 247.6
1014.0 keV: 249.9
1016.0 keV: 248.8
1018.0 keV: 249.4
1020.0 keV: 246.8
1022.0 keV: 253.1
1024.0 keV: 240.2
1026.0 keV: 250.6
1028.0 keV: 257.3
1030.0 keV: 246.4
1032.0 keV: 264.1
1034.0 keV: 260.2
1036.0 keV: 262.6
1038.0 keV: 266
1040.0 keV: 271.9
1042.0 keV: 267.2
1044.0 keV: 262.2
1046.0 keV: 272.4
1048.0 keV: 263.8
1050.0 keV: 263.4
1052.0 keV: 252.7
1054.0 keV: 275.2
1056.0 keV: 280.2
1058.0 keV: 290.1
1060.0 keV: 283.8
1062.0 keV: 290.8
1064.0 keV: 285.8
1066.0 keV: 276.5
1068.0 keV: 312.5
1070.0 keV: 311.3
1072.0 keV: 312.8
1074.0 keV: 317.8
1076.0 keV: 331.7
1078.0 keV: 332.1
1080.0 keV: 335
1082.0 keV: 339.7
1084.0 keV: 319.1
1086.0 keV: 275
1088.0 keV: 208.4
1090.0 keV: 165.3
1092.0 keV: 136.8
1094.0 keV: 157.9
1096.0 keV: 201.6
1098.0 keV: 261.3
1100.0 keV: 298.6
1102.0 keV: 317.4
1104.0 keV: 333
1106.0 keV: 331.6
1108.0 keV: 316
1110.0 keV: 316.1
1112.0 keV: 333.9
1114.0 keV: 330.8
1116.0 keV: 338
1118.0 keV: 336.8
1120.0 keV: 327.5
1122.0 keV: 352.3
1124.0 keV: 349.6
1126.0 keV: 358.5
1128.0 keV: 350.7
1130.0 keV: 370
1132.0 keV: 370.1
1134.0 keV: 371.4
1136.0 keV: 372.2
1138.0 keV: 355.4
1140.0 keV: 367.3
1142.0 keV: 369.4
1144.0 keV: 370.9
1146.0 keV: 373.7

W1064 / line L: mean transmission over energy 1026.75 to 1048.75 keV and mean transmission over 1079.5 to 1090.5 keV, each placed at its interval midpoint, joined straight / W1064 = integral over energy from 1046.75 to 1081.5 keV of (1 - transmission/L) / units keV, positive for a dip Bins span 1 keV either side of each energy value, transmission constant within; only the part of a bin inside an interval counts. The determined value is -3.2 keV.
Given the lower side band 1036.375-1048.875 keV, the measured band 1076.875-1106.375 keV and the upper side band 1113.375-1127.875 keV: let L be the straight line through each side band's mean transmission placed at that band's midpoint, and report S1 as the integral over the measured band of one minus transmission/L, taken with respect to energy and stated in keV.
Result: 4.48 keV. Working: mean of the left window 267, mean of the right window 343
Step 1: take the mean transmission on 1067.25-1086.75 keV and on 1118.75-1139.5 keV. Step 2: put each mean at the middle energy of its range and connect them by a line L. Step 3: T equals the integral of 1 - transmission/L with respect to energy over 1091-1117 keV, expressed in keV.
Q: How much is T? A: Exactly 4.4 keV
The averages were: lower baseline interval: 319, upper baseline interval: 358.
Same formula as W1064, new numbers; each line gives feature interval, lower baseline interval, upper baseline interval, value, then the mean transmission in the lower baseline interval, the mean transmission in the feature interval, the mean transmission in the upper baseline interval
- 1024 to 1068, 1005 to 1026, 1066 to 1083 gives 2.67 keV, 249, 269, 321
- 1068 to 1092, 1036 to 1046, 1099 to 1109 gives 0.72 keV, 267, 289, 319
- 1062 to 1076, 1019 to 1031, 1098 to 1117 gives -0.81 keV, 249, 304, 321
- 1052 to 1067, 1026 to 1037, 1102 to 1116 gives 0.07 keV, 257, 281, 327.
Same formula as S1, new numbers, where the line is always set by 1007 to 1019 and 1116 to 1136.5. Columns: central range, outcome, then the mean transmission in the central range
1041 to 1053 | 0.7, 264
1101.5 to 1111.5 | 0.4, 324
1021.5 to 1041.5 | 0.7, 258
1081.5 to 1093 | 2.9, 236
